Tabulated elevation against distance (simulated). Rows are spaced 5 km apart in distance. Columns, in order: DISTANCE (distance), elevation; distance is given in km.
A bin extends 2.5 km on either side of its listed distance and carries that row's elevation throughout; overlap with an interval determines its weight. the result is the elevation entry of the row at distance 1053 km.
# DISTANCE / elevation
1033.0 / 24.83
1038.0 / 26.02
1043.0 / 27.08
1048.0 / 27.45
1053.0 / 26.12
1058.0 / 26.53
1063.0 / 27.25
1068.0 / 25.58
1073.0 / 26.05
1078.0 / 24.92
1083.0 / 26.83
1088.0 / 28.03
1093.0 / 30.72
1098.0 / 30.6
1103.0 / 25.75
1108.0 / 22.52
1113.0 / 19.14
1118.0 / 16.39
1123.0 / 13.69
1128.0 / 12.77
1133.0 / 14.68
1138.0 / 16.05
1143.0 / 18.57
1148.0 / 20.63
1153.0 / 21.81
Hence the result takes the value 26.12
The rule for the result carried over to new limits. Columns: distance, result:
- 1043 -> 27.08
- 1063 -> 27.25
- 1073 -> 26.05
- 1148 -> 20.63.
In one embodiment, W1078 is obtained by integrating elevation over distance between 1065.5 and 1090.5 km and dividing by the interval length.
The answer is 26.3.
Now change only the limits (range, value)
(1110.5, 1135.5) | 15.3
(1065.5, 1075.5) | 25.8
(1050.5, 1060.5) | 26.3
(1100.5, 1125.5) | 19.5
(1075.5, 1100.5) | 28.2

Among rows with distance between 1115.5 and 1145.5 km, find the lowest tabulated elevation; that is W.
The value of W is 12.77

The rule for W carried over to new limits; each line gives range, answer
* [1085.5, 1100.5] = 28.03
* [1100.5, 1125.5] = 13.69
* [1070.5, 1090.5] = 24.92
